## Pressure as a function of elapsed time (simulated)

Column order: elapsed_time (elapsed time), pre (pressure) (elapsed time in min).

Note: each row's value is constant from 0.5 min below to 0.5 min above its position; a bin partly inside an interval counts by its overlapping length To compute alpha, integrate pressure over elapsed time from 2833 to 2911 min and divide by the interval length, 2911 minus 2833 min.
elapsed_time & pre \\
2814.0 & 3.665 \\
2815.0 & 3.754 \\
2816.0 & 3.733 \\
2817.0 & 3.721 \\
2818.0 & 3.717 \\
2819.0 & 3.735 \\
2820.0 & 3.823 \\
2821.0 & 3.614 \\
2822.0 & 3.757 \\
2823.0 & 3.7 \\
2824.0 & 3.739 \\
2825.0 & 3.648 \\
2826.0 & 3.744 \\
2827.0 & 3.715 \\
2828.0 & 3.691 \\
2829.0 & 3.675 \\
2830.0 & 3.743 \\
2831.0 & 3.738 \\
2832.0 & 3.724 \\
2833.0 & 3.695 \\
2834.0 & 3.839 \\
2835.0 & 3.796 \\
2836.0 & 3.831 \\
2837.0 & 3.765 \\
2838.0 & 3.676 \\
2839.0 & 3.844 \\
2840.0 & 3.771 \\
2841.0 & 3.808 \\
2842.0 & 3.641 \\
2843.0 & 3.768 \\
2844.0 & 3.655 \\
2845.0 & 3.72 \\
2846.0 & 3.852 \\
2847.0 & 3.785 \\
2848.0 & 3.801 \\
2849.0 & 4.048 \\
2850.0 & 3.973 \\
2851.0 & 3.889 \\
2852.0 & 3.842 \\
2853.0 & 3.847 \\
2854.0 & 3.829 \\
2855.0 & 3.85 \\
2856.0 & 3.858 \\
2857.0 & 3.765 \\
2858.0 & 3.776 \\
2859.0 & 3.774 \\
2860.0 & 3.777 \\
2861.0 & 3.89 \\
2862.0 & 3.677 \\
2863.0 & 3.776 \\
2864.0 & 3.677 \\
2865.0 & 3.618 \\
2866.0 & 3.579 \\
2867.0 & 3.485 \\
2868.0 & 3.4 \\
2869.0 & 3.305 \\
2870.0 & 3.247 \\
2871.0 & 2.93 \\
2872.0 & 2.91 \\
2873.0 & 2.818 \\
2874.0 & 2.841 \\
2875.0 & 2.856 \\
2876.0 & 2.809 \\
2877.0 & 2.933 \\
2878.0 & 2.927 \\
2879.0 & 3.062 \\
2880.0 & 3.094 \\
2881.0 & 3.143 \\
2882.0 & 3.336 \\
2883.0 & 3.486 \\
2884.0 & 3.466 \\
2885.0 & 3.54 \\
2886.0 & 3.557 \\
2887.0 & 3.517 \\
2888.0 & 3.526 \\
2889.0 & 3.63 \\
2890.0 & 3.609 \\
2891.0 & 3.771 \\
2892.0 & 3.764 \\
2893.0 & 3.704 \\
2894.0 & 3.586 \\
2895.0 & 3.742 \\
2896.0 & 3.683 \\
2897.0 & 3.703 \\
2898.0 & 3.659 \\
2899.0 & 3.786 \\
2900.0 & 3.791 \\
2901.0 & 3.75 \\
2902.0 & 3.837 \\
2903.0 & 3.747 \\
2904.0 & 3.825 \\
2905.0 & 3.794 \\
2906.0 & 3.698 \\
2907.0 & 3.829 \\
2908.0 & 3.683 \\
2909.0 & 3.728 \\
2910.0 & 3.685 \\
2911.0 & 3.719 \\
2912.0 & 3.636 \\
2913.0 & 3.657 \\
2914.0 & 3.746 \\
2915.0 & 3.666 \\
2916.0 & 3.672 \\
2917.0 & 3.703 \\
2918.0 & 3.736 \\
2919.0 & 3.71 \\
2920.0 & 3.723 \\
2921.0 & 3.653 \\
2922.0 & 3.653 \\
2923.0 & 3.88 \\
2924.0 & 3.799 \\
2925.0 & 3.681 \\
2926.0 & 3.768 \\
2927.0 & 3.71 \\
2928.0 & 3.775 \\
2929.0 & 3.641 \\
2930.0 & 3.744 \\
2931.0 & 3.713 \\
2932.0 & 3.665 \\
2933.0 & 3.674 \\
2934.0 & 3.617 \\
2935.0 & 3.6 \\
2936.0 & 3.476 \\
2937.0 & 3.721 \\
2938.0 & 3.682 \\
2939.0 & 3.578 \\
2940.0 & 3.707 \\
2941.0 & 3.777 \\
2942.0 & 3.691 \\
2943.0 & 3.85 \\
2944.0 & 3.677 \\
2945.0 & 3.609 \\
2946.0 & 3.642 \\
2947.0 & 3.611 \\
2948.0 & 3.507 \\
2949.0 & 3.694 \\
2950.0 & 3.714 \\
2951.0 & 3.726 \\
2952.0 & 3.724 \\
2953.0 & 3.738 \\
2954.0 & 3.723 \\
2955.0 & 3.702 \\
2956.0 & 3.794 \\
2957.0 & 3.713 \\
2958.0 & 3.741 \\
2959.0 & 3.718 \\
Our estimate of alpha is 3.6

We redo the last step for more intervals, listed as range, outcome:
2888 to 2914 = 3.72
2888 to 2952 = 3.7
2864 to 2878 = 3.15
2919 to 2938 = 3.69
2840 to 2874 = 3.64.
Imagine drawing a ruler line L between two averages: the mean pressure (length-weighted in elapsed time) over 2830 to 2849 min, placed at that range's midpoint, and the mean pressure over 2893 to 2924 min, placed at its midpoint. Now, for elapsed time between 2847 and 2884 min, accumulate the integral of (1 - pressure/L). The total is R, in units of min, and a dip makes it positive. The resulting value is 2.8 min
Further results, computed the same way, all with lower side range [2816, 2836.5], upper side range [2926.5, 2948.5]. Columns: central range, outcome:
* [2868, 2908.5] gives 2.72 min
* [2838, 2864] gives -0.60 min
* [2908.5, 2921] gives -0.06 min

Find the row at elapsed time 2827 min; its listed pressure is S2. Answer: 3.715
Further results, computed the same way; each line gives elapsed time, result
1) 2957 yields 3.713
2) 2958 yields 3.741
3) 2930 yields 3.744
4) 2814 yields 3.665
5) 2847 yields 3.785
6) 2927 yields 3.71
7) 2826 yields 3.744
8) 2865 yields 3.618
